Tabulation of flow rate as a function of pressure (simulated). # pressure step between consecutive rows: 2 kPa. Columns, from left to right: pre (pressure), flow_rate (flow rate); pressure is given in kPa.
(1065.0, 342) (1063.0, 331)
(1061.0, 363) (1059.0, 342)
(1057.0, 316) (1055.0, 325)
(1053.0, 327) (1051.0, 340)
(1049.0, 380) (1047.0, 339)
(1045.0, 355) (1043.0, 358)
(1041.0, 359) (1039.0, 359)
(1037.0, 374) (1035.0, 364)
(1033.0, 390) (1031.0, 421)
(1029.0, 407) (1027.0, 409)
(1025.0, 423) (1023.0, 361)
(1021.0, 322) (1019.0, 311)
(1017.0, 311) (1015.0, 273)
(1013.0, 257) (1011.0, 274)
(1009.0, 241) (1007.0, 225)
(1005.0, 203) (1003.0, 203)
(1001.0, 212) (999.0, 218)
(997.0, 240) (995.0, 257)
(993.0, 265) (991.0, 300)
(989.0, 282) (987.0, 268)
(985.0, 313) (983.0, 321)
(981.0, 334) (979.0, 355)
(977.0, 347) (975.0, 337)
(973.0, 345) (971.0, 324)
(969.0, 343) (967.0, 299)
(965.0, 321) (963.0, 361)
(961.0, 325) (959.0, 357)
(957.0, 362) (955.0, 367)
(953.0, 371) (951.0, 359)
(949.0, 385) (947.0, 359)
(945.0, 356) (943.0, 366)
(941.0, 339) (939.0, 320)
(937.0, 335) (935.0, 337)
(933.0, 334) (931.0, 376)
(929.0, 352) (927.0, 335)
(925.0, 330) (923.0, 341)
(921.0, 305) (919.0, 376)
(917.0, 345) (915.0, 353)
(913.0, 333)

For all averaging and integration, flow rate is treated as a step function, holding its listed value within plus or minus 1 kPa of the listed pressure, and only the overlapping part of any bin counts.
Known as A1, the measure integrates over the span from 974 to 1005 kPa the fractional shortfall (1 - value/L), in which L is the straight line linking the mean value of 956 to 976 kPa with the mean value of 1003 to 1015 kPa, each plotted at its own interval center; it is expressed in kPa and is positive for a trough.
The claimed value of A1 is 0.6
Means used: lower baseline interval 337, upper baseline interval 240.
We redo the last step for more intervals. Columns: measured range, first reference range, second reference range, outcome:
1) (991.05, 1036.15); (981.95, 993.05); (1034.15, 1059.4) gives 2.9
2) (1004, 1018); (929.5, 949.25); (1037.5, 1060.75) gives 3.7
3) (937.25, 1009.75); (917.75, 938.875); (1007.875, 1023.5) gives 1.3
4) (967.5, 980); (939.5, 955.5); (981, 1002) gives -1.3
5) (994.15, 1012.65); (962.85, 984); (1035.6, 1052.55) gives 6.1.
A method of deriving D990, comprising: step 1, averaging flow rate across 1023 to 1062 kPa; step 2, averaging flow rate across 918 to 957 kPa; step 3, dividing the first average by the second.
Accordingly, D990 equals 1.0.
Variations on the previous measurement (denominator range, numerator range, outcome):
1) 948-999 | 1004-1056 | 1.04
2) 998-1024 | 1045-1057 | 1.30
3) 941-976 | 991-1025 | 0.76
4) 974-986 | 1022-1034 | 1.20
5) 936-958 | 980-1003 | 0.76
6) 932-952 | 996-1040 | 0.89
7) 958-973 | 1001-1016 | 0.71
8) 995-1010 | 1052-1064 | 1.50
